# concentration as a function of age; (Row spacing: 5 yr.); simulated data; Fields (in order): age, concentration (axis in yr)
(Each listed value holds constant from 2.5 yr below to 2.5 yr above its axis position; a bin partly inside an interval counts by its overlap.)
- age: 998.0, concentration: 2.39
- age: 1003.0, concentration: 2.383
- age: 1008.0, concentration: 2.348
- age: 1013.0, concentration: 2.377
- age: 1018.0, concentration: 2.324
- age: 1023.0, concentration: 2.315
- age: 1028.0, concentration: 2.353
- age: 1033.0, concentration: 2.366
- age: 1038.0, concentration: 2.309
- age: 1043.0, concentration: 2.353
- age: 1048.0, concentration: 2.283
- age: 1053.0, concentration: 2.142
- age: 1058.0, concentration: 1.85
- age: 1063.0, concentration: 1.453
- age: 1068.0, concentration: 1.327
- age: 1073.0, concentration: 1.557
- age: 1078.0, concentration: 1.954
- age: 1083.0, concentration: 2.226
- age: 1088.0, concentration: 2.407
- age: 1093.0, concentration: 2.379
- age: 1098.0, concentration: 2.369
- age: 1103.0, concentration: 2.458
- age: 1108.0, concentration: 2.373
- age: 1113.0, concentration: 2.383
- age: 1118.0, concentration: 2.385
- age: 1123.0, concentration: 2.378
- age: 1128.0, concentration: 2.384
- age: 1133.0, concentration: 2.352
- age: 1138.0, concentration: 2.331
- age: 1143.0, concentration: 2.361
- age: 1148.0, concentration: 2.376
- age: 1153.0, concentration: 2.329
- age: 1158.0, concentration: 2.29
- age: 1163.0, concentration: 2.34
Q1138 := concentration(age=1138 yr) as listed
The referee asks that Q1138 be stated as 2.331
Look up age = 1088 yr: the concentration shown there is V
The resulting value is 2.407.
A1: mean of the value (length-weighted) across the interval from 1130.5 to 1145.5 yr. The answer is 2.35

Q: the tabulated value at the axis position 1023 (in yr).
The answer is 2.315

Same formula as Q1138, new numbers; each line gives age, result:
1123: 2.378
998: 2.39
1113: 2.383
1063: 1.453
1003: 2.383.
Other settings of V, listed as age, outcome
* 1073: 1.557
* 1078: 1.954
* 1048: 2.283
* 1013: 2.377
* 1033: 2.366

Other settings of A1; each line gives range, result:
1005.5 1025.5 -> 2.34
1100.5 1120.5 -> 2.4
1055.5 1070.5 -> 1.54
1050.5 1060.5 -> 2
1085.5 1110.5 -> 2.4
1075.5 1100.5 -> 2.27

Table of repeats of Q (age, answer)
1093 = 2.379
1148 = 2.376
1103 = 2.458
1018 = 2.324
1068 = 1.327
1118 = 2.385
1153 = 2.329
